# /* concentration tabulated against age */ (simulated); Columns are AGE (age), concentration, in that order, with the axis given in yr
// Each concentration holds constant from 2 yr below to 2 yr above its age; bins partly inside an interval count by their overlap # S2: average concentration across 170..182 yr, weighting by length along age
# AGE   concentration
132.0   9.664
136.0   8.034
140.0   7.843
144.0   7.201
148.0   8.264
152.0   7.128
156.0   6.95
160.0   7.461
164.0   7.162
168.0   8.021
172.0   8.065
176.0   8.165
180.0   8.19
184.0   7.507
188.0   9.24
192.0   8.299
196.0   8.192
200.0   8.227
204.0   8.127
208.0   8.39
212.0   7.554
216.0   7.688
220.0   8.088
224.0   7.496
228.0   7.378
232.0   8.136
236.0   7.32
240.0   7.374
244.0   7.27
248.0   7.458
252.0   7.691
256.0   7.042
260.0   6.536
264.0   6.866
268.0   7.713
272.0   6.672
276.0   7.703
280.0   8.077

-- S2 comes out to 8.14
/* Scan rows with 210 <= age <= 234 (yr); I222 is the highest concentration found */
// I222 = 8.136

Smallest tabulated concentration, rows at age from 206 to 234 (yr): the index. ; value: 7.378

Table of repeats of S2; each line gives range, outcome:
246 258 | 7.4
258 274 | 6.95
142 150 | 7.73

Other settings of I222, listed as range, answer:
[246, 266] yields 7.691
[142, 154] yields 8.264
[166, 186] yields 8.19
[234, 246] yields 7.374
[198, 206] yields 8.227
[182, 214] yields 9.24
